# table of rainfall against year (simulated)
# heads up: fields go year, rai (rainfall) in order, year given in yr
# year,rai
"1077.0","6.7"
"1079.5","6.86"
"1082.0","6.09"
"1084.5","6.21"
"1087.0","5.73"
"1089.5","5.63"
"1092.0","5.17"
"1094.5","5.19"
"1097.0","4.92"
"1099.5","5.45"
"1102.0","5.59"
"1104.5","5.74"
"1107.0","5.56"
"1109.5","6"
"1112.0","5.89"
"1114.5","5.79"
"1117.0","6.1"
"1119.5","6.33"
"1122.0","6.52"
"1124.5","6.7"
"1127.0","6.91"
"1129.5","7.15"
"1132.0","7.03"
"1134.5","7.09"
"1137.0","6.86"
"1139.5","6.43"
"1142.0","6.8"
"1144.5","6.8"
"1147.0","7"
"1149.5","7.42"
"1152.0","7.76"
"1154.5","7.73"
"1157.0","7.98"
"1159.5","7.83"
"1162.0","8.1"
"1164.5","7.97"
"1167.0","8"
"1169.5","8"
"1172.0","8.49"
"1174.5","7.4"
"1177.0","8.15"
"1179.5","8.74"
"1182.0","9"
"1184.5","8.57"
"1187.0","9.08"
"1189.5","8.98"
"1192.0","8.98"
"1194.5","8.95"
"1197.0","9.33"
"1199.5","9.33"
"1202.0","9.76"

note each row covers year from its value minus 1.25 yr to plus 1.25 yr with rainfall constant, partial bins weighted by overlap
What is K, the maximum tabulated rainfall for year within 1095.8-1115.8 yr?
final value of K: 6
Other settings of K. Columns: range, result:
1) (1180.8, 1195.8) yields 9.08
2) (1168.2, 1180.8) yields 8.74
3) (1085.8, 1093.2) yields 5.73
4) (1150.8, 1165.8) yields 8.1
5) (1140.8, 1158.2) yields 7.98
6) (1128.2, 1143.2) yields 7.15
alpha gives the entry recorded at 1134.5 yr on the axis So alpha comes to 7.09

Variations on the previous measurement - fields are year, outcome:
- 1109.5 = 6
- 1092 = 5.17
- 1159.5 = 7.83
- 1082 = 6.09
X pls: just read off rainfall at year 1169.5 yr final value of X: 8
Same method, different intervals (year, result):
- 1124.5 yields 6.7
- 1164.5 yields 7.97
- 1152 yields 7.76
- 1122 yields 6.52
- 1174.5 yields 7.4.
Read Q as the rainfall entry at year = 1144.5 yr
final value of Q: 6.8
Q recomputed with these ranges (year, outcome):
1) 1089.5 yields 5.63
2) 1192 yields 8.98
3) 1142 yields 6.8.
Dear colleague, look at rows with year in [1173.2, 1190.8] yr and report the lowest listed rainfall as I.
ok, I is 7.4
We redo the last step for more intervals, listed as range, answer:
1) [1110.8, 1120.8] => 5.79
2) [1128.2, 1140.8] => 6.43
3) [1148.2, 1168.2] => 7.42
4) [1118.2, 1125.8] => 6.33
